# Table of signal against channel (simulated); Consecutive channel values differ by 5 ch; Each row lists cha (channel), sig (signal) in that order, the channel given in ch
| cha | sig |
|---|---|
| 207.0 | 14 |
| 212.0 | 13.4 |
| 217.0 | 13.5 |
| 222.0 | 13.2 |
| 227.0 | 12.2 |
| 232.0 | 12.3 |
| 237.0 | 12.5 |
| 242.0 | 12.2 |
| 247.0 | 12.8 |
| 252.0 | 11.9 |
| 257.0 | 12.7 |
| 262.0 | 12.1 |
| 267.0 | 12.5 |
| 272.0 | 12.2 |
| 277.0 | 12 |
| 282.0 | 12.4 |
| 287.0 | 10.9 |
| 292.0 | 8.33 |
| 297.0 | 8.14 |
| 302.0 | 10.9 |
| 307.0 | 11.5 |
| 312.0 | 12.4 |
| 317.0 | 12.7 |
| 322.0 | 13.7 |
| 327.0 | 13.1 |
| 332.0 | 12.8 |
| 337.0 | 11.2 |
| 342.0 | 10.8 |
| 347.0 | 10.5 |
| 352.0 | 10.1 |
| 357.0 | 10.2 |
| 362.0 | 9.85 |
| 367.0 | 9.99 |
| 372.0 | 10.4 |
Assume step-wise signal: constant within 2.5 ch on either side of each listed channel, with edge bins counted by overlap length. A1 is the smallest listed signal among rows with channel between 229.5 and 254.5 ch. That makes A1 11.9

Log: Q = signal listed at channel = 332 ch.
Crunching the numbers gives 12.8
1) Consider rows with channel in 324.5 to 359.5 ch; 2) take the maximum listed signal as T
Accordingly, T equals 13.1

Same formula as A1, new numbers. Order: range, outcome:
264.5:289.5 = 10.9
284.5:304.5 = 8.14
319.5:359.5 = 10.1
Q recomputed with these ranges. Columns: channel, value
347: 10.5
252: 11.9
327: 13.1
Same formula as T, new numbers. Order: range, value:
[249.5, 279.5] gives 12.7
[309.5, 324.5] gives 13.7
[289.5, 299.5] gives 8.33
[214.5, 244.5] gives 13.5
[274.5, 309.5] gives 12.4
